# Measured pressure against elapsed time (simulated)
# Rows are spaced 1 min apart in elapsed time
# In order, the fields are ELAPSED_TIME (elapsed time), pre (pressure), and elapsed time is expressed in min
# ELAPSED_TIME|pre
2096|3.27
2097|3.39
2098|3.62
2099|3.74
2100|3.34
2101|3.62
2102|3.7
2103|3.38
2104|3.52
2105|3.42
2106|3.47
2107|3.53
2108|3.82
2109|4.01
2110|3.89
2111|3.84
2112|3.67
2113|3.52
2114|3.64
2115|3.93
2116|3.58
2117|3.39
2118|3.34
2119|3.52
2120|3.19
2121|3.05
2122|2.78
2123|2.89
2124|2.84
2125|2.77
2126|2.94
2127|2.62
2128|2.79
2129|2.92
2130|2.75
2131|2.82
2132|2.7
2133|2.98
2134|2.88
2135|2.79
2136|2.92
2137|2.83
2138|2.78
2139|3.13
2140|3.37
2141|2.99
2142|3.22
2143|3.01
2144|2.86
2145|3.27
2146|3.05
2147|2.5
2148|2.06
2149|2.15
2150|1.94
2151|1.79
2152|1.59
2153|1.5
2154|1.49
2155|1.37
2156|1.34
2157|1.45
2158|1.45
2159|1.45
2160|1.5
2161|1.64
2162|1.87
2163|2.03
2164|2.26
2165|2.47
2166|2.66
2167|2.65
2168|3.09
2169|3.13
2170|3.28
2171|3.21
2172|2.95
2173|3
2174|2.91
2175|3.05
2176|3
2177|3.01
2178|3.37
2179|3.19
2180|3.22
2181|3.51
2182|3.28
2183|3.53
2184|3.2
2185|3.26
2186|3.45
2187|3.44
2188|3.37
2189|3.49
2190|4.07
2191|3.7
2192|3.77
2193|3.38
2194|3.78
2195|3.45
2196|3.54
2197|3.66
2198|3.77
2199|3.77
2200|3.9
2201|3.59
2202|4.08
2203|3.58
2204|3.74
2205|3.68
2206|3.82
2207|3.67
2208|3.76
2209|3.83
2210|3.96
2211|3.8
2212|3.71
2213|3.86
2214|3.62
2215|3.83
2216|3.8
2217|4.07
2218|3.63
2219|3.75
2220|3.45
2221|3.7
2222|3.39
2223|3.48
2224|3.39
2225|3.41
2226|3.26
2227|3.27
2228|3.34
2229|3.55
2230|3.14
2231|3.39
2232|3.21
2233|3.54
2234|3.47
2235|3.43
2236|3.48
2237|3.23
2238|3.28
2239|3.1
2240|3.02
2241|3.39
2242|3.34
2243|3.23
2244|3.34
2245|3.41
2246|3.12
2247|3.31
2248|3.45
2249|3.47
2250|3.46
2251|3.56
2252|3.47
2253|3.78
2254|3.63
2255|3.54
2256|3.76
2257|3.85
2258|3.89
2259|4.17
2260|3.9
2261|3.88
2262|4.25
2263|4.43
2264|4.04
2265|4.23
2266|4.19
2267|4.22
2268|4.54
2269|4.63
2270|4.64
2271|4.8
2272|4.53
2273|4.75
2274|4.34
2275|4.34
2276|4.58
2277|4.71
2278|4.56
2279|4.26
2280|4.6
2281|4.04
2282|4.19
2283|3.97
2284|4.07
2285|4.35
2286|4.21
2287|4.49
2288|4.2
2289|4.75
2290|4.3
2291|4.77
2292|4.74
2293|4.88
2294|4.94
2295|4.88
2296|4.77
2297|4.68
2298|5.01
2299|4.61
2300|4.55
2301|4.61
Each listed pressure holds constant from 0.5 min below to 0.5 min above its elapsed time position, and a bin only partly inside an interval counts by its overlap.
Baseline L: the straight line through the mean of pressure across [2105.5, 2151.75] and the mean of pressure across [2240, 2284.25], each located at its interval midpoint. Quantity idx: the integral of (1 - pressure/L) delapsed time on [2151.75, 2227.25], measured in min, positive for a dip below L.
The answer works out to 7.4 min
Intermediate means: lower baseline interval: 3.05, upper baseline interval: 3.99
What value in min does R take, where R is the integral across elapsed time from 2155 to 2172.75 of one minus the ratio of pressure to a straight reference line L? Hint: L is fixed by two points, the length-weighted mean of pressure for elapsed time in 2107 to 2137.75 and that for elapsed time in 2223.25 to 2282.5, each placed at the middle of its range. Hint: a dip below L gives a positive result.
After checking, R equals 6.0 min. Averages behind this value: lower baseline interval 3.19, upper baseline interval 3.8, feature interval 2.25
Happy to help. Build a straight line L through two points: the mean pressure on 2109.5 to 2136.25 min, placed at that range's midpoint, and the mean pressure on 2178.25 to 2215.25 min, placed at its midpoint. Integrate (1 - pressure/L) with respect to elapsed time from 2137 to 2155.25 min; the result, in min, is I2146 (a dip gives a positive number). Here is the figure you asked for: 4.53 min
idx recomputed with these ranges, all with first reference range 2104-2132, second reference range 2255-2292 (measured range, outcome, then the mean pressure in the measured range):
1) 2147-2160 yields 6.9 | 1.66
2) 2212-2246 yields 4.8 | 3.45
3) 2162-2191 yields 4.6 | 3.1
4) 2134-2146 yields 1.5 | 3.01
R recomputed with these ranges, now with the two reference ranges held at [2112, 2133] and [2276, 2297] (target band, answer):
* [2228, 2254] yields 4.7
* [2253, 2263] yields 0.8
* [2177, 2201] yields 1.0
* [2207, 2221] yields 0.4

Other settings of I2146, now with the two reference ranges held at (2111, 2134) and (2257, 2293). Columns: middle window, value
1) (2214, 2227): 1.1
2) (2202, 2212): 0.1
